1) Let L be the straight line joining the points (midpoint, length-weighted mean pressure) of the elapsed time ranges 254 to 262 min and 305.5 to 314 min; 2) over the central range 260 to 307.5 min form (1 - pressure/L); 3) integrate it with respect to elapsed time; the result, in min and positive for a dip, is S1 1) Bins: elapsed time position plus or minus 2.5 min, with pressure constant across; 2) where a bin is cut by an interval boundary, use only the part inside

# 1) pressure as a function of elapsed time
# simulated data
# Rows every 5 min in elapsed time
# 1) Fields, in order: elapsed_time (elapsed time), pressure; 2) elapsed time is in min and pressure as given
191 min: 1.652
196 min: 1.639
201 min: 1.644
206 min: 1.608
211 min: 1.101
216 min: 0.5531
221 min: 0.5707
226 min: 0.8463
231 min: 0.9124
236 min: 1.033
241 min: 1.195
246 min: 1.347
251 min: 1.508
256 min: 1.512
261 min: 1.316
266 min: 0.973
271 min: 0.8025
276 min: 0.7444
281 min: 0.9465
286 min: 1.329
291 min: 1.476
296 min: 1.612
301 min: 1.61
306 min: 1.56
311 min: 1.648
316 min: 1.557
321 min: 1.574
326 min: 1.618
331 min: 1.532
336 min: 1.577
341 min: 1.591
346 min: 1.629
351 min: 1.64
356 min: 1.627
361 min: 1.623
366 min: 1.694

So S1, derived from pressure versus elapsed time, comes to 9.3 min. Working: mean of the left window 1.43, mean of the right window 1.61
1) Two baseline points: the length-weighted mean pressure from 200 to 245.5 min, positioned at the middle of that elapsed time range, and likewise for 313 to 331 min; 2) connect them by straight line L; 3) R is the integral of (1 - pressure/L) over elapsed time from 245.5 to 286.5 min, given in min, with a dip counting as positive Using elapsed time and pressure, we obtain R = 3.8 min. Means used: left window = 1.04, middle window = 1.15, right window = 1.58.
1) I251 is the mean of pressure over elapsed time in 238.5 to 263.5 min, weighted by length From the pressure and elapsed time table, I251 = 1.38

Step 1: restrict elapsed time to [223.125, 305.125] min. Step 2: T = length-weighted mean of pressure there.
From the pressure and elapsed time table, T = 1.2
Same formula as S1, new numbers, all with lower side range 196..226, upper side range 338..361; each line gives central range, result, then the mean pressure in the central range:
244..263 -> -2.3 min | 1.43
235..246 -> 0.4 min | 1.18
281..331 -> -2.0 min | 1.52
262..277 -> 4.9 min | 0.897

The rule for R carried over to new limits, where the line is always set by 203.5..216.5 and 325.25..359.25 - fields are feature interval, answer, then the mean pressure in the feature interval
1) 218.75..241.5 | 6.4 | 0.89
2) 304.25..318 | -0.8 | 1.59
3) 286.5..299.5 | -0.7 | 1.52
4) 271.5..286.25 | 4.9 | 0.93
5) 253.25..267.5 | 0.4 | 1.29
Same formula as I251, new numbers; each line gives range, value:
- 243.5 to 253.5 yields 1.43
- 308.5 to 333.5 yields 1.59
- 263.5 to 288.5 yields 0.959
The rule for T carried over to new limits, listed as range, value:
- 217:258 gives 1.09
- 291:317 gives 1.59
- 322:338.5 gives 1.58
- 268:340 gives 1.4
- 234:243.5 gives 1.12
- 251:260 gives 1.48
